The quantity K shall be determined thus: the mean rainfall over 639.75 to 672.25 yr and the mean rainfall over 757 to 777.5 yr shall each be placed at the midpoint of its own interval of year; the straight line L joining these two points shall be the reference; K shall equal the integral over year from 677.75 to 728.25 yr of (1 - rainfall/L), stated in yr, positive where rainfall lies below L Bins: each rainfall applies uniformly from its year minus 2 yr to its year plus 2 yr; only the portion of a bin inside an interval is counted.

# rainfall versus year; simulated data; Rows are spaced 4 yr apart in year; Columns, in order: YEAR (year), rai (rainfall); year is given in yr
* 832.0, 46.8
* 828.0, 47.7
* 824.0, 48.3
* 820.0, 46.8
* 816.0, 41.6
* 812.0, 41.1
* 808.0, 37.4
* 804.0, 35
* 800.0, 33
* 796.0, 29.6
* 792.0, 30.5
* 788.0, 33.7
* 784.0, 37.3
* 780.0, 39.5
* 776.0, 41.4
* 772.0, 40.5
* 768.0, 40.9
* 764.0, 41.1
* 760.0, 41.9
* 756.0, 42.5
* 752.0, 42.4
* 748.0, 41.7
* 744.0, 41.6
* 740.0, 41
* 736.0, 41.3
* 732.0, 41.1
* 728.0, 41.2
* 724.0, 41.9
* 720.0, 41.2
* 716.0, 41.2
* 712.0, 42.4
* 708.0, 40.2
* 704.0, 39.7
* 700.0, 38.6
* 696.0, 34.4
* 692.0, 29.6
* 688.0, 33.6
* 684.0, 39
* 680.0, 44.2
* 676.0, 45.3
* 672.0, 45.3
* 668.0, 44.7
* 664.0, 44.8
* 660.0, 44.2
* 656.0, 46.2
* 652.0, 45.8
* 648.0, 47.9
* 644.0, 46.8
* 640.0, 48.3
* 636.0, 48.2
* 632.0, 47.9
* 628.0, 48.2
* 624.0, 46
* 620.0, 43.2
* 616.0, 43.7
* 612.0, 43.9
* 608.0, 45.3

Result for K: 5.7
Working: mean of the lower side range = 45.9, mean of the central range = 39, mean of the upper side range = 41.2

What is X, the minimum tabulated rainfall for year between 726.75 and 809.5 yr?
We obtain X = 29.6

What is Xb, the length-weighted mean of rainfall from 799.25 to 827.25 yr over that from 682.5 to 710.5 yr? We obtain 1.1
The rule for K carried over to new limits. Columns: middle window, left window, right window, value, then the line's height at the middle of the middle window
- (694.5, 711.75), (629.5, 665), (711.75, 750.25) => 1.8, 43.2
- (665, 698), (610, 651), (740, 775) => 3.6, 44.4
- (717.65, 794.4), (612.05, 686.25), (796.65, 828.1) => 3.9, 42.2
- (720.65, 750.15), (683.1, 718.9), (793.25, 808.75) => -4.3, 36.2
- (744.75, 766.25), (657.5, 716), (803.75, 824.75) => -0.3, 41.2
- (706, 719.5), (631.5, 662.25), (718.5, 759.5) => 0.6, 43.1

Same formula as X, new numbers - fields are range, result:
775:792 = 30.5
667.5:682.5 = 44.2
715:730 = 41.2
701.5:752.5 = 39.7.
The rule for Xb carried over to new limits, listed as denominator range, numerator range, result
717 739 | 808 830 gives 1.07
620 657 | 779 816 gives 0.75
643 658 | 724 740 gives 0.88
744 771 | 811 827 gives 1.08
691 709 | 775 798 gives 0.96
